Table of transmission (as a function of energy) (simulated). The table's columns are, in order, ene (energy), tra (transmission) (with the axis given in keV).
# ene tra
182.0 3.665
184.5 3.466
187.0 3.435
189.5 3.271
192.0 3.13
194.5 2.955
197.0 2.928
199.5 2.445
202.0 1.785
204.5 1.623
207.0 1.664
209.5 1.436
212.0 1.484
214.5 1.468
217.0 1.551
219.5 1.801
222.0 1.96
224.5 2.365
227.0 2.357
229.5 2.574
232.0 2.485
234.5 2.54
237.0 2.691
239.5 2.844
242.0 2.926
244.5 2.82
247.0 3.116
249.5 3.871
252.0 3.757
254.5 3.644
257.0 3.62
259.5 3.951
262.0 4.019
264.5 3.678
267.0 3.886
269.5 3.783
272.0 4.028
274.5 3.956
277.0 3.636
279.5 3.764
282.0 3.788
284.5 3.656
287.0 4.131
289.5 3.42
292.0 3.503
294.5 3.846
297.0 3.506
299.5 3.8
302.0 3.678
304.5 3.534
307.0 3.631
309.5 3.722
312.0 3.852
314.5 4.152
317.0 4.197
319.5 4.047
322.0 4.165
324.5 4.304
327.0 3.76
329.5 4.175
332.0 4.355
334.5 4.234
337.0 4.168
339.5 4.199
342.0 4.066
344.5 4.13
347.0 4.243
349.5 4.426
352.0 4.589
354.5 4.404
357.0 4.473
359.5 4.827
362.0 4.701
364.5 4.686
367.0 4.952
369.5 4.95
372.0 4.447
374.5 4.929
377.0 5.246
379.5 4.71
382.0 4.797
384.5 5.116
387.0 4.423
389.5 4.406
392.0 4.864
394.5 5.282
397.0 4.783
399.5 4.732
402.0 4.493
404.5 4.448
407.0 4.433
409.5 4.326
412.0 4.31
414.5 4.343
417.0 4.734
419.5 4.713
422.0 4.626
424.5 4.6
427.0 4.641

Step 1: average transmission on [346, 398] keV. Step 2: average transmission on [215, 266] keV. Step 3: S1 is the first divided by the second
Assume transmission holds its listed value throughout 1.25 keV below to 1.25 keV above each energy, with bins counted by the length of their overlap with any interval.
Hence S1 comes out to 1.62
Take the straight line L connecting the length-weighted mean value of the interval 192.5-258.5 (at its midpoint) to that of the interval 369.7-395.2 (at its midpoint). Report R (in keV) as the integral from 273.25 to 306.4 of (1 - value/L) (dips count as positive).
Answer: -2.6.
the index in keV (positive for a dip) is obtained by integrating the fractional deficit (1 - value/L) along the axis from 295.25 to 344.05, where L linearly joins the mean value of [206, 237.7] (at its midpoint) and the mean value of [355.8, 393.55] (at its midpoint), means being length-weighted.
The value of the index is -2.6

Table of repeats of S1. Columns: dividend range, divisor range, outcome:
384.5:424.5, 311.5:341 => 1.11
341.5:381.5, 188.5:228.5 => 2.17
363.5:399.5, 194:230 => 2.42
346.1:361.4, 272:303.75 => 1.21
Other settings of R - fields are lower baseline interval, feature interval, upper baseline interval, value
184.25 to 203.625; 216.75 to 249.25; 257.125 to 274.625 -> 8.53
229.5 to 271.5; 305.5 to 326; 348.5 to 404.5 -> 0.32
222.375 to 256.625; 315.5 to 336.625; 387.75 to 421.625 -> -1.98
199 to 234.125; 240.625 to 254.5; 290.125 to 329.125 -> -4.02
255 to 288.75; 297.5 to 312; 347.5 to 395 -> 1.57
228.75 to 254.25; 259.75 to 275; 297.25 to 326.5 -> -2.59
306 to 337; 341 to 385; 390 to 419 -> -3.12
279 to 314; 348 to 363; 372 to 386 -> 0.01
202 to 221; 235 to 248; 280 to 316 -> -2.89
